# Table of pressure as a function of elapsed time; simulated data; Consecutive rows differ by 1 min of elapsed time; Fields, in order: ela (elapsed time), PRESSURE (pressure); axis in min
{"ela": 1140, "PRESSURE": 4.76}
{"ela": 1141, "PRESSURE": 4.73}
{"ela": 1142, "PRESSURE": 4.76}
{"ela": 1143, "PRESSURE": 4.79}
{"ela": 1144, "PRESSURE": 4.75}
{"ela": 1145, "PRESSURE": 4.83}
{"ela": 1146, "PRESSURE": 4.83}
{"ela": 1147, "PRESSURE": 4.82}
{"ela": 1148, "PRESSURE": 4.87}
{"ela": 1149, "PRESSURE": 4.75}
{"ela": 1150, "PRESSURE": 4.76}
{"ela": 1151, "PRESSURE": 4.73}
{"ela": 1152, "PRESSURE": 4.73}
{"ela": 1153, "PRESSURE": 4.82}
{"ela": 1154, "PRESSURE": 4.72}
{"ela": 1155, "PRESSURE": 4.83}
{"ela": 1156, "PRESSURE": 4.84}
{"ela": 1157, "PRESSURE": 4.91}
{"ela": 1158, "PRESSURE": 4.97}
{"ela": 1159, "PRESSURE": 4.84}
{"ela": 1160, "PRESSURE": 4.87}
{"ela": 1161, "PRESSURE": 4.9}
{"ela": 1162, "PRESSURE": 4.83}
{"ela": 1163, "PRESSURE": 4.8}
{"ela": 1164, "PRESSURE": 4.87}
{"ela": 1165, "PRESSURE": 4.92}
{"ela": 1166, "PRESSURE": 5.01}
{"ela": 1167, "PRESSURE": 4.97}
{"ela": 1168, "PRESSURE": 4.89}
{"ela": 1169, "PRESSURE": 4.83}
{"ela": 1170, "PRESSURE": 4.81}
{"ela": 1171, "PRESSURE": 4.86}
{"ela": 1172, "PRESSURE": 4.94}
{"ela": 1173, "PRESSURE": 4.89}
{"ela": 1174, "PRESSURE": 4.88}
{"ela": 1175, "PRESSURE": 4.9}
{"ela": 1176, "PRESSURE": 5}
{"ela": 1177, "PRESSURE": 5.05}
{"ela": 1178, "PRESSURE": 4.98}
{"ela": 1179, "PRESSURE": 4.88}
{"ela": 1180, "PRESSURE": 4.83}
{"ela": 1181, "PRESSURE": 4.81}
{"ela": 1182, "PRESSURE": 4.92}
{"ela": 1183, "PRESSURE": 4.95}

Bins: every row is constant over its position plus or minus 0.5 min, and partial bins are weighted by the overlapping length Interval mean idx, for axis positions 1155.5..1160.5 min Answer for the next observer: 4.89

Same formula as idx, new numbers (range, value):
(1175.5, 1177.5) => 5.03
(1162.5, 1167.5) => 4.91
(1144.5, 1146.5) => 4.83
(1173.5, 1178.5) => 4.96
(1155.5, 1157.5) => 4.88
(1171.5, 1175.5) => 4.9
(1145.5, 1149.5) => 4.82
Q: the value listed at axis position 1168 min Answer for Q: 4.89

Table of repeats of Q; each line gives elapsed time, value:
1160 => 4.87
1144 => 4.75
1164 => 4.87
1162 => 4.83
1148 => 4.87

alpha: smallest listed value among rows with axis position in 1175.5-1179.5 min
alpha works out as 4.88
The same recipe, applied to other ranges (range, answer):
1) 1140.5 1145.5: 4.73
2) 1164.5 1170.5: 4.81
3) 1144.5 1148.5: 4.82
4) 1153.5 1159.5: 4.72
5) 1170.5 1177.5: 4.86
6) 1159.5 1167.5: 4.8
